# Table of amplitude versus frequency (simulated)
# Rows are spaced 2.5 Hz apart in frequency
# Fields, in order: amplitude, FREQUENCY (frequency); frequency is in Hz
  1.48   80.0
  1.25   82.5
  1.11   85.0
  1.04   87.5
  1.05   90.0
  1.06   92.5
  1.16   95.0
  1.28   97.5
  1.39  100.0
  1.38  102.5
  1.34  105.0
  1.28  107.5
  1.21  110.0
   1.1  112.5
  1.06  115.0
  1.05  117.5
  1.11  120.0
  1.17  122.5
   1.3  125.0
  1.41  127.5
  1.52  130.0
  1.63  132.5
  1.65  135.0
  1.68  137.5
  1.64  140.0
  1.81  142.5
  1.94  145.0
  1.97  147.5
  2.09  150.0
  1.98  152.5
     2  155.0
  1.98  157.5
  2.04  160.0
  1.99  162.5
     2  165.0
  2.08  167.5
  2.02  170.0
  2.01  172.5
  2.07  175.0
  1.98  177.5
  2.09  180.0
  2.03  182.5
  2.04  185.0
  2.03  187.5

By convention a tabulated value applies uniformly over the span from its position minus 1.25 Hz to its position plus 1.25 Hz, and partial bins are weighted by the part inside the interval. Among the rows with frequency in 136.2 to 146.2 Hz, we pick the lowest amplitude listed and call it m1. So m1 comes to 1.64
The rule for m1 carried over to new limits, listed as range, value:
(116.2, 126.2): 1.05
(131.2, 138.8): 1.63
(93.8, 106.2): 1.16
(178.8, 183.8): 2.03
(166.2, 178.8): 1.98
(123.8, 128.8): 1.3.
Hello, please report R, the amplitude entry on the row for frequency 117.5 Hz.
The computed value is 1.05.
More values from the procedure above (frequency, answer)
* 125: 1.3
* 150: 2.09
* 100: 1.39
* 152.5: 1.98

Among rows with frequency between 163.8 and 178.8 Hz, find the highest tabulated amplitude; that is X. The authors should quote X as 2.08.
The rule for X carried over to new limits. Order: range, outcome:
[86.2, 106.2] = 1.39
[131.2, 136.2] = 1.65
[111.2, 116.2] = 1.1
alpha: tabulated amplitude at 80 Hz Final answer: 1.48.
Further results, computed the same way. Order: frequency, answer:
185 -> 2.04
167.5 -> 2.08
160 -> 2.04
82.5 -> 1.25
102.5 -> 1.38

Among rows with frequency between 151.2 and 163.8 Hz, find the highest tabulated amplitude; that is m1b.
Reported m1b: 2.04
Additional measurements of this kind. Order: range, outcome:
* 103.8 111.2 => 1.34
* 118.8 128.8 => 1.41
